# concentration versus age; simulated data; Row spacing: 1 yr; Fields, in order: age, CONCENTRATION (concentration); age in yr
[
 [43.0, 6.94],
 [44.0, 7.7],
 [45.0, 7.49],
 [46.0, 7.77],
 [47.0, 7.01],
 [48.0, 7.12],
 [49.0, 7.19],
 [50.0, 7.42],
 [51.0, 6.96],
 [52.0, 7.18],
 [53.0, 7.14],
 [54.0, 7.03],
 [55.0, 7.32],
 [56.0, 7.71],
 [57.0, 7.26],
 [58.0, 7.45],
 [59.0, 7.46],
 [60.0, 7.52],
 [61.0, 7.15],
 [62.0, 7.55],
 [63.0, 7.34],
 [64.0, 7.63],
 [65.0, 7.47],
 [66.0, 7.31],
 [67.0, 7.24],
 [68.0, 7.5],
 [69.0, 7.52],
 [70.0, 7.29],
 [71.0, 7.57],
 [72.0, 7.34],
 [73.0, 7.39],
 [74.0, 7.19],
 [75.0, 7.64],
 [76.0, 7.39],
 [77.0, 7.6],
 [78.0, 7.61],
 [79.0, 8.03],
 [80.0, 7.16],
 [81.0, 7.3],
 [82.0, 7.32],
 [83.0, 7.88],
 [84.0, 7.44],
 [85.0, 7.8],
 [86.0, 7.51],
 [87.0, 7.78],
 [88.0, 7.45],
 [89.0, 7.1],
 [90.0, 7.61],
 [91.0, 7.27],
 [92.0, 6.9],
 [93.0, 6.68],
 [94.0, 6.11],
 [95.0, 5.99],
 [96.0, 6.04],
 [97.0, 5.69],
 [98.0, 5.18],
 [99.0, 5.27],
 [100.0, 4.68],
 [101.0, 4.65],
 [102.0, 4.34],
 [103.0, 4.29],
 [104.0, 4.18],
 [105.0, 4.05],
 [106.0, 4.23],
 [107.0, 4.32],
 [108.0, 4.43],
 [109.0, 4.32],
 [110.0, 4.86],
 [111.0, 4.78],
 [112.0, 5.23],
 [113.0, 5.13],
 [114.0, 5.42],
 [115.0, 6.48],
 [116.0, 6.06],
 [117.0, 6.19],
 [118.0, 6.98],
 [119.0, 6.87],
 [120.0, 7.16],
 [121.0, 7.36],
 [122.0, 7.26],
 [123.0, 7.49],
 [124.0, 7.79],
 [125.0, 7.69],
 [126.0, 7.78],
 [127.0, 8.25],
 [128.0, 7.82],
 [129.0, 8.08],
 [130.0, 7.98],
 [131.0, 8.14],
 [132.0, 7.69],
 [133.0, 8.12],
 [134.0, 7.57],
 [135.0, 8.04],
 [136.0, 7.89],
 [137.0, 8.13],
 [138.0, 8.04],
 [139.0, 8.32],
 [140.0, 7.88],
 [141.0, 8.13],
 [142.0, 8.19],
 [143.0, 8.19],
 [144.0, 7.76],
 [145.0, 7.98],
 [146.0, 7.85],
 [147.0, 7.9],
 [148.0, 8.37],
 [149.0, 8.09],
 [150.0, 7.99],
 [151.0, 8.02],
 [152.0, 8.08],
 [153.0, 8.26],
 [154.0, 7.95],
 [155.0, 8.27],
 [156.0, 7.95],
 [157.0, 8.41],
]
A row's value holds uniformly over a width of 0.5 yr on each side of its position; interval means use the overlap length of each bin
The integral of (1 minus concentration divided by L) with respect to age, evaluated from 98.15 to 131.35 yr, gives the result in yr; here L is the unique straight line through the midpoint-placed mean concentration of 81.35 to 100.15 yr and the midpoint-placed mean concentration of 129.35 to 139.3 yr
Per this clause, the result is 6.5 yr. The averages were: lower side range 6.76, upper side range 7.99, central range 6.03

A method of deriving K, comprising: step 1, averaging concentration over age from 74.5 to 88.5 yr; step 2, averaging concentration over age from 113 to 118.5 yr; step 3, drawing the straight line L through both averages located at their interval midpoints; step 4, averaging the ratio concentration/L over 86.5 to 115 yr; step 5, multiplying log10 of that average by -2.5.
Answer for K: 0.23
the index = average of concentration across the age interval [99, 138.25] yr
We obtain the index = 6.38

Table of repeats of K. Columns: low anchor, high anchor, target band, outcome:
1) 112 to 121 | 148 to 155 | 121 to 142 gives -0.122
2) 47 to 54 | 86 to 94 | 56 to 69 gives -0.039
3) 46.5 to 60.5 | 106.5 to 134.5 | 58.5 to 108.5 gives 0.057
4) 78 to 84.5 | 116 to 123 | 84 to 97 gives 0.061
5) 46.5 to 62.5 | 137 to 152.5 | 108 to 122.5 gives 0.294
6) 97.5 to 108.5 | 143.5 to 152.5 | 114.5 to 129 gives -0.211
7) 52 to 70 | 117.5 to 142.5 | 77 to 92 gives 0.002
